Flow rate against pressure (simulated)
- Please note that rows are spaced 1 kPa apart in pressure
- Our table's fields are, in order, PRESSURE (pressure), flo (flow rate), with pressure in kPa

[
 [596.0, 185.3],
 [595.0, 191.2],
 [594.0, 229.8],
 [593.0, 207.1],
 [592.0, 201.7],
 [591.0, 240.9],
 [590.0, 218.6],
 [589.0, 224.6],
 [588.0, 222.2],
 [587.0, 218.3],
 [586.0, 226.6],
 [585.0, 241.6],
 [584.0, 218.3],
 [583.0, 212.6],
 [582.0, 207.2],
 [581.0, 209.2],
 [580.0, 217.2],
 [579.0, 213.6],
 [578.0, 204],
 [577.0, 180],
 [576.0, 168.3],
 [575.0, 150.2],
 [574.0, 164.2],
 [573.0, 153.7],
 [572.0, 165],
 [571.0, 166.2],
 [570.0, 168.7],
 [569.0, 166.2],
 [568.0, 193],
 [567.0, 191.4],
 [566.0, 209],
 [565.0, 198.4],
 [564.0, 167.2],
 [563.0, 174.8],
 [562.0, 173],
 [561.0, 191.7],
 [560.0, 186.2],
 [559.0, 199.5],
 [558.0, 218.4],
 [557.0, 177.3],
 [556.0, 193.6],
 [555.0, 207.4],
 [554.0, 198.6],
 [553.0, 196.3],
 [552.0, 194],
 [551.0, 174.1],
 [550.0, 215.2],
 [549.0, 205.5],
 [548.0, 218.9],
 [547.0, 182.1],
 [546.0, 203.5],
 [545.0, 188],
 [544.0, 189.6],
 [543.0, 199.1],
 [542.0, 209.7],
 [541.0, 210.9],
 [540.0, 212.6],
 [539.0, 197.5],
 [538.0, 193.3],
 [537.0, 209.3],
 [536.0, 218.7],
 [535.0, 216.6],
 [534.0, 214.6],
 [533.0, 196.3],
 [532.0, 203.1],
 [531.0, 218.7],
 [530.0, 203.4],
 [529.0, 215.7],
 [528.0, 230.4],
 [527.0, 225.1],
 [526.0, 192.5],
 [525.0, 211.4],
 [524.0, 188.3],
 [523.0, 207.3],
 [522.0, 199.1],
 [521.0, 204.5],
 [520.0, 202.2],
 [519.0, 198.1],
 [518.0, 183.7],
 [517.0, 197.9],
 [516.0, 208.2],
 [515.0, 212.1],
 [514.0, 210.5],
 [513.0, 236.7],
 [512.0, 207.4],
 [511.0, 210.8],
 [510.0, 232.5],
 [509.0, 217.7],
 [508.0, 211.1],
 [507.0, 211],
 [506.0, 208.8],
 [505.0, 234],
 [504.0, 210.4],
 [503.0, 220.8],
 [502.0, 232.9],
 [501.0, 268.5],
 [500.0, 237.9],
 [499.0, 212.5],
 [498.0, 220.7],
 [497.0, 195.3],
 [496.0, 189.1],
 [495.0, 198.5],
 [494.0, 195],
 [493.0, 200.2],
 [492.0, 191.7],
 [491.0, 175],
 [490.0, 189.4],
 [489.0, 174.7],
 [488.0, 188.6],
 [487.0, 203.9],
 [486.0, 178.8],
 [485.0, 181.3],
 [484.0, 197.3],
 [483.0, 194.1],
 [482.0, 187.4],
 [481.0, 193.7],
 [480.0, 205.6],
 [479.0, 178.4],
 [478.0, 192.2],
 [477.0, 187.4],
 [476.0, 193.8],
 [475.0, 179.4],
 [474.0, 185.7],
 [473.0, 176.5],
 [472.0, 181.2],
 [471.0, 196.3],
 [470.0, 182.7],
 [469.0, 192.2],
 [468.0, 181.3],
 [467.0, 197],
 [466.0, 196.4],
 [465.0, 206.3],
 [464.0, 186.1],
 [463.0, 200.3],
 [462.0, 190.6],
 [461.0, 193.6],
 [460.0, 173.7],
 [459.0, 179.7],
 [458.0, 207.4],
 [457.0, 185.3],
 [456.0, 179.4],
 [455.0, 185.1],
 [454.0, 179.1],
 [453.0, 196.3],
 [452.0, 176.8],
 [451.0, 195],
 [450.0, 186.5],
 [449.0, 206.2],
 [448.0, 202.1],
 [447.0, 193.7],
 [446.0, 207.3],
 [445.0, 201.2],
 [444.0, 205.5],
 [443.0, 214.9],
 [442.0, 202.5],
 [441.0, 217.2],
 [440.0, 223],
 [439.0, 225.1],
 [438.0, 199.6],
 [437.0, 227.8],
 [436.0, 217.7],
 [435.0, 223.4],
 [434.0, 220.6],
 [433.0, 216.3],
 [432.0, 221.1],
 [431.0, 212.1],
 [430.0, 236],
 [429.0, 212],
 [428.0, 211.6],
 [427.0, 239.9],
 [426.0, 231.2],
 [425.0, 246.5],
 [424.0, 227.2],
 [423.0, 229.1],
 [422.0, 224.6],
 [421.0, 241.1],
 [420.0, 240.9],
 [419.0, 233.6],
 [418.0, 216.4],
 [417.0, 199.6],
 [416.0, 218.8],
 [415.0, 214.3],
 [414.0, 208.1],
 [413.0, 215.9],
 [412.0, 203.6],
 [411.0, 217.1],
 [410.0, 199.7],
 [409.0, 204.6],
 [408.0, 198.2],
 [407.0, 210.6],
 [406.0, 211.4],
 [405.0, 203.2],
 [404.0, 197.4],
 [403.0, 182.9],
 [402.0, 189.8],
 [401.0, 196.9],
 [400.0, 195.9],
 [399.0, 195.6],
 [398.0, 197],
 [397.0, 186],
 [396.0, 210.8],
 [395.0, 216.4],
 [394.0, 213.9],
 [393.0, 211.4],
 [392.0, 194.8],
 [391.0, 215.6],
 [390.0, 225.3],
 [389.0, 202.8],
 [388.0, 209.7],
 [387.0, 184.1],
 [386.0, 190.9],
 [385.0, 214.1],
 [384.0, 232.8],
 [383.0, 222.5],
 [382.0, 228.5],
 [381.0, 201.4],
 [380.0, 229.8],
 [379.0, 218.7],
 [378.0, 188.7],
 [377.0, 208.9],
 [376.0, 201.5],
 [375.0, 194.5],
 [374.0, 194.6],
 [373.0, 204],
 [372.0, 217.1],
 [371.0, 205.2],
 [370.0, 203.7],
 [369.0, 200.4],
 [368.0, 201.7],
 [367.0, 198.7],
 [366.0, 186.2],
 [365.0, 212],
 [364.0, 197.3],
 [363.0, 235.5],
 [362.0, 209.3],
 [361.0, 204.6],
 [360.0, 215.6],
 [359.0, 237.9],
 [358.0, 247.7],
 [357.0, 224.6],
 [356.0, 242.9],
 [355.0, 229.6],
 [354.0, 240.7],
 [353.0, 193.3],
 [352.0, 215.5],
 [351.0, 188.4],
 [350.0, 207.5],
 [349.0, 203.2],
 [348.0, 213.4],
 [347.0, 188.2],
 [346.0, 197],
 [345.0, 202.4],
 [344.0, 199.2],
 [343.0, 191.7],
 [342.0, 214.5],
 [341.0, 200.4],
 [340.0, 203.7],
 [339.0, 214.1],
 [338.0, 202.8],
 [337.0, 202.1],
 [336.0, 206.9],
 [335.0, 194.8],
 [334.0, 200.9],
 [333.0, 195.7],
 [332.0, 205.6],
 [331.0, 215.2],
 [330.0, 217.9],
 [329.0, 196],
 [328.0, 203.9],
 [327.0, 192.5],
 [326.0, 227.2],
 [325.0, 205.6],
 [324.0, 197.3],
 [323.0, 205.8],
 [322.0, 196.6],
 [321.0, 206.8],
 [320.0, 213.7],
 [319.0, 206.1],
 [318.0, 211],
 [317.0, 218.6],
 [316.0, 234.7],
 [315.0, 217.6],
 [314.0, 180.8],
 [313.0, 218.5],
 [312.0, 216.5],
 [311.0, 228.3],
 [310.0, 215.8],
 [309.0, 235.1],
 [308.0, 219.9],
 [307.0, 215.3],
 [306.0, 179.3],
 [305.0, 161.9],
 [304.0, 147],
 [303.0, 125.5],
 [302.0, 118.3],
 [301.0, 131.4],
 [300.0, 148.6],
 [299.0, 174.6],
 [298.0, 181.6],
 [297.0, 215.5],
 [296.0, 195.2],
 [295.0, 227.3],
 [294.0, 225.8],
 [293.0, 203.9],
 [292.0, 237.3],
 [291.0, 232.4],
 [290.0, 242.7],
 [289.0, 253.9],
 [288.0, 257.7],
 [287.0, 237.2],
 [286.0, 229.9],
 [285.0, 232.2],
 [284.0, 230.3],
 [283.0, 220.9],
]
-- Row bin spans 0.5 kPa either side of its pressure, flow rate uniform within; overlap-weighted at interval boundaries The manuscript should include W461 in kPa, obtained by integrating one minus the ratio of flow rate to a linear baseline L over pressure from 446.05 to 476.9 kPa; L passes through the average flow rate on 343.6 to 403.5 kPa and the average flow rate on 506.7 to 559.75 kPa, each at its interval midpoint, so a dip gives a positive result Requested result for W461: 2.5 kPa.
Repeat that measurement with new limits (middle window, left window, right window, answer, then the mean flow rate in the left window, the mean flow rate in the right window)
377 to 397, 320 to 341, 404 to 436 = 0.3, 205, 219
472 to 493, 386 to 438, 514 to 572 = 1.8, 213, 199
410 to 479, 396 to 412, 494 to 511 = 0.5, 200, 218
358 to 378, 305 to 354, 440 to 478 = -0.5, 207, 193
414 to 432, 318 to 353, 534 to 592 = -2.1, 204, 198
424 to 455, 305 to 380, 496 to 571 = -0.8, 208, 204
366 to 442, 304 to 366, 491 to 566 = -1.5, 209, 205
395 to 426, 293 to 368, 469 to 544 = -1.2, 203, 203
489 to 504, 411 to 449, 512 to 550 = 0.2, 218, 206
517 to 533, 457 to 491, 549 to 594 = -1.0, 189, 197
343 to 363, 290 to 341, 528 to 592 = -1.3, 201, 199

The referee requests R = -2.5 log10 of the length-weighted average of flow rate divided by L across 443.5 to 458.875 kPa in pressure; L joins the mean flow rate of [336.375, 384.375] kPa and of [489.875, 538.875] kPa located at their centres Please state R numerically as 0.09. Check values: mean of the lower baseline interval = 210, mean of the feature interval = 193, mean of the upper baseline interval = 210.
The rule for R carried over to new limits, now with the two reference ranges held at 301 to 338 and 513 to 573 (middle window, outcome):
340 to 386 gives -0.05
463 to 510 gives 0.00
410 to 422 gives -0.10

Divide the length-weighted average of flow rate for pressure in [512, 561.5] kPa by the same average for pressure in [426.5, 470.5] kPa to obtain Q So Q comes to 1.00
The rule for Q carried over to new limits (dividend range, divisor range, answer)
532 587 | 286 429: 0.94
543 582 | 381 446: 0.89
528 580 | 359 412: 0.94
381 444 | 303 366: 1.03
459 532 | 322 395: 0.97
